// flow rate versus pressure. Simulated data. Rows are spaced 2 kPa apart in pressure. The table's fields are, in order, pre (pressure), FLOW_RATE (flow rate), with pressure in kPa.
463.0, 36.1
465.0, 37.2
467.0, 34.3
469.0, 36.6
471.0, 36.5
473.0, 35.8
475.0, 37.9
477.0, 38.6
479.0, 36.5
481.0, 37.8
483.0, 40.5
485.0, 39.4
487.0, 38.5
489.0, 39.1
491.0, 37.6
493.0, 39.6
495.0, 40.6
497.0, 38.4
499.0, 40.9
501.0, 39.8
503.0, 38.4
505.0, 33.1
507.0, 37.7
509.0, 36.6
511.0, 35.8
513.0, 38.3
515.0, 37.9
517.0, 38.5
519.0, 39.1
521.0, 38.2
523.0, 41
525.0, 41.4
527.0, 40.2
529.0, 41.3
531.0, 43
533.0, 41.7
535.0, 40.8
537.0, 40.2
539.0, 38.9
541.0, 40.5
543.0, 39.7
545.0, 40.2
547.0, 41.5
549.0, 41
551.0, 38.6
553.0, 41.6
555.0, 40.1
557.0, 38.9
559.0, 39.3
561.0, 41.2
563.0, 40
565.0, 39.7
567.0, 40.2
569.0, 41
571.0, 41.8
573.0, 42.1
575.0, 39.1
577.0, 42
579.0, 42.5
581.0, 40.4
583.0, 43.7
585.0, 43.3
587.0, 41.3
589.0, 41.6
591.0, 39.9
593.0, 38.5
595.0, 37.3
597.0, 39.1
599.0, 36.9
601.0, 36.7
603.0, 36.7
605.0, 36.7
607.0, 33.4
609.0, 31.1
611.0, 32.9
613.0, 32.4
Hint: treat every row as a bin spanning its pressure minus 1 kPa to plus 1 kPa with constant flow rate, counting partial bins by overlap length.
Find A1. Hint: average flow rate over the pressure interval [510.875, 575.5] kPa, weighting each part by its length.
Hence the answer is 40.2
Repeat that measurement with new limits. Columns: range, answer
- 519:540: 40.6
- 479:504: 39.1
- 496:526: 38.3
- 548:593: 40.8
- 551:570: 40.1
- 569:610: 39.2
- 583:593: 41.4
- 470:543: 38.9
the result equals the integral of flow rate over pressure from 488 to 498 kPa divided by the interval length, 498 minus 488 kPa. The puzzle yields 39.1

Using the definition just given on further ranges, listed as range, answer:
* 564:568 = 40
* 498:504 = 39.7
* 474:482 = 37.7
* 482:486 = 40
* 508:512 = 36.2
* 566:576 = 40.8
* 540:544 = 40.1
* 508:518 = 37.4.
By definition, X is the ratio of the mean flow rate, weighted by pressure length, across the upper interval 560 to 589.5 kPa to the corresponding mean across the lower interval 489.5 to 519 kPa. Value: 1.08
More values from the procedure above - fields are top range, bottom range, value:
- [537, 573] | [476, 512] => 1.05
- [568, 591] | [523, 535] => 1.01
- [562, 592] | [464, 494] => 1.09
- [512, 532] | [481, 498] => 1.02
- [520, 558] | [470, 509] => 1.06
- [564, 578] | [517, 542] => 1.01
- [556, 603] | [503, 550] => 1.02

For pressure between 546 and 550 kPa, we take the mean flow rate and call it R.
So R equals 41.2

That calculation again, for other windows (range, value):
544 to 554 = 40.6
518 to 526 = 39.9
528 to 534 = 42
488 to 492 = 38.4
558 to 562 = 40.2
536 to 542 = 39.9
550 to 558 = 39.8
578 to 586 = 42.5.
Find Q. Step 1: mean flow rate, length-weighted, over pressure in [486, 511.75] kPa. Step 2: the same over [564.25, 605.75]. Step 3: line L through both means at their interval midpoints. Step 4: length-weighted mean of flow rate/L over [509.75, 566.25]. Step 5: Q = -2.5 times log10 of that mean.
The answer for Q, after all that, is -0.02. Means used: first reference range 38.2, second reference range 40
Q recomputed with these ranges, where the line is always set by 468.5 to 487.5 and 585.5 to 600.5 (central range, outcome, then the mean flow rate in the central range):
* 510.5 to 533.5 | -0.04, 39.7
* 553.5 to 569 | -0.03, 40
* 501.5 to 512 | 0.05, 36.5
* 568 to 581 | -0.06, 41.3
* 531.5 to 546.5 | -0.05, 40.4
